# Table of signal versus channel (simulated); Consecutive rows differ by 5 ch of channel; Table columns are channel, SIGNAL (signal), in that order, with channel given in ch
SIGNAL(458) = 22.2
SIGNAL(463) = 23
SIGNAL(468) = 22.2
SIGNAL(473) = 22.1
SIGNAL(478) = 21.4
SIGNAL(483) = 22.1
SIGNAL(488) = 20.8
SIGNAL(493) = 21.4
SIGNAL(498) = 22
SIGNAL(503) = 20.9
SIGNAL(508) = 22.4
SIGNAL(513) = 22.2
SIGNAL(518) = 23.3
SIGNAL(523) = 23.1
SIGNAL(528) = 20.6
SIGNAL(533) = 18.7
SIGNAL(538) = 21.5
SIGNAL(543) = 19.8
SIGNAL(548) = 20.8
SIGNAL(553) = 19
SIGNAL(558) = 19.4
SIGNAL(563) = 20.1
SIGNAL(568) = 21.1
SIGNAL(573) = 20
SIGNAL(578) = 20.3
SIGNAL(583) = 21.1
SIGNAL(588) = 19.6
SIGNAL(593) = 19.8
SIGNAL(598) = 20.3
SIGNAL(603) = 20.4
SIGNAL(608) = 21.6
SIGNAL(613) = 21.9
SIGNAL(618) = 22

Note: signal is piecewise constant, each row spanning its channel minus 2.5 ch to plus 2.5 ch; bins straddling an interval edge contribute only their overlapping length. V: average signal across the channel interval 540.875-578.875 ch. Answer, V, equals 20.1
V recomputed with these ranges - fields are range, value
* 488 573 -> 21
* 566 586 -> 20.6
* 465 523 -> 22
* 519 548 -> 20.9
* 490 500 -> 21.6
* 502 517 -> 22.1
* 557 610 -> 20.4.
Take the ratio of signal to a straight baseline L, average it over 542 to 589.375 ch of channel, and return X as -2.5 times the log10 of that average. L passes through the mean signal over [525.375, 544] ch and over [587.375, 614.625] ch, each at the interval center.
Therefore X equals 0.01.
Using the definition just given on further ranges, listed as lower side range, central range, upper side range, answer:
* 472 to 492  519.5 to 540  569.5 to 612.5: 0.00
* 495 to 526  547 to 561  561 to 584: 0.07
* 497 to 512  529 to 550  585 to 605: 0.05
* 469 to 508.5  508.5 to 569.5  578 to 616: 0.02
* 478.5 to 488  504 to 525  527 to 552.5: -0.09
